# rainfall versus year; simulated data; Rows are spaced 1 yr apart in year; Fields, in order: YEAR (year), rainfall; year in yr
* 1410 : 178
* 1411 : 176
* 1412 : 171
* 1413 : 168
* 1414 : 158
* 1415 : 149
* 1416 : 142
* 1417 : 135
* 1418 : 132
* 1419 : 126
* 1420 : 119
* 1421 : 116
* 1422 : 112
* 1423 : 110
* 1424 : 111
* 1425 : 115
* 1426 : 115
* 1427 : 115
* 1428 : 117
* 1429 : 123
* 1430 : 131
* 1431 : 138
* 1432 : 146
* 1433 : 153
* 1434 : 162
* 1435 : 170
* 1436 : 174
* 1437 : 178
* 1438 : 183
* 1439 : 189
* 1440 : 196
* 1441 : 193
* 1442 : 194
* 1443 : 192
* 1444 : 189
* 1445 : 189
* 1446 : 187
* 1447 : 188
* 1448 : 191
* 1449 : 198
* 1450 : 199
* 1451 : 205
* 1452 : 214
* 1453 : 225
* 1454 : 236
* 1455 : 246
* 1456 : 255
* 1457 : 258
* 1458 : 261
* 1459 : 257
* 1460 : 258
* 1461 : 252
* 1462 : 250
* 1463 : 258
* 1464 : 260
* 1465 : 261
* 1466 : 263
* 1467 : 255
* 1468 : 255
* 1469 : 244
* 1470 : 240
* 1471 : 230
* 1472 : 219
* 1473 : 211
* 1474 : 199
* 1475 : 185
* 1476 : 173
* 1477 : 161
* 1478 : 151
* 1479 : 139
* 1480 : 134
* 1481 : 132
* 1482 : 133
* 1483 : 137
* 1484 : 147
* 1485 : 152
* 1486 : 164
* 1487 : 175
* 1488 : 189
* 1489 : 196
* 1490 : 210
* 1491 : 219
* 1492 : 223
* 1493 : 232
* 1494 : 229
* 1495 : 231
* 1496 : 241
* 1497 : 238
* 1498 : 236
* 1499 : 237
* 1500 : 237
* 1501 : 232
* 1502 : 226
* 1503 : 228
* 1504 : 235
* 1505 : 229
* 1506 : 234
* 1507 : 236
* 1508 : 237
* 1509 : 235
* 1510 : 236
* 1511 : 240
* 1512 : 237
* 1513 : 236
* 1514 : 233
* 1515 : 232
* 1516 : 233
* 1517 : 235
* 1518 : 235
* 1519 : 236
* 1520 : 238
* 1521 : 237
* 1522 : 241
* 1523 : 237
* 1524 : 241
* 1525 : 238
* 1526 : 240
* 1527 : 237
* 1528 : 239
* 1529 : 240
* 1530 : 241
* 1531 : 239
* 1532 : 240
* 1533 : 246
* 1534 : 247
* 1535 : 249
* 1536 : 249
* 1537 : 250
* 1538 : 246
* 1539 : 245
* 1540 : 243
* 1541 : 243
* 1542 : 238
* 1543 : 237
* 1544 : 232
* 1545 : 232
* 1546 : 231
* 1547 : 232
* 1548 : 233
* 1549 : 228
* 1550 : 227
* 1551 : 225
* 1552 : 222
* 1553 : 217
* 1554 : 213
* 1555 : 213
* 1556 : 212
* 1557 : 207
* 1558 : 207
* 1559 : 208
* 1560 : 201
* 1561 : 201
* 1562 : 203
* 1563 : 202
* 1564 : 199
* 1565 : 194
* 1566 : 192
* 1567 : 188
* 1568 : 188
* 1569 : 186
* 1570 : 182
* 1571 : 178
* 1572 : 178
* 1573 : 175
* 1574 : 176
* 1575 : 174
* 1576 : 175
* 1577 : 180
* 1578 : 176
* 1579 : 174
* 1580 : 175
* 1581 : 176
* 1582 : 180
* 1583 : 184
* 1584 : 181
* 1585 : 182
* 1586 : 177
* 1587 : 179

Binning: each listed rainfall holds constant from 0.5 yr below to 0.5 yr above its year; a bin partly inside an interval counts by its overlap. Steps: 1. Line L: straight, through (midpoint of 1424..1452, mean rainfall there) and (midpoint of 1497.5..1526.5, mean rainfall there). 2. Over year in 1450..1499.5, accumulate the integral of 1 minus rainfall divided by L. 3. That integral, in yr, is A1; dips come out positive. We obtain -3.5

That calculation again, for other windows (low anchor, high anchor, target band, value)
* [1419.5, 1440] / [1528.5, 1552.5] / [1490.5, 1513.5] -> -3.29 yr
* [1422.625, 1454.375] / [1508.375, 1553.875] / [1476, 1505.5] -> 1.78 yr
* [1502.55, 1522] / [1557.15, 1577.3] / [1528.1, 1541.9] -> -1.78 yr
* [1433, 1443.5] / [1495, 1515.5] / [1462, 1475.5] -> -2.10 yr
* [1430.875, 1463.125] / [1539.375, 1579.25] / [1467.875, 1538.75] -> -4.46 yr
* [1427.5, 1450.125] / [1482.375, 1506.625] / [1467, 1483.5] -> 0.92 yr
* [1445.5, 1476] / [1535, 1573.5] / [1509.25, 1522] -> -0.82 yr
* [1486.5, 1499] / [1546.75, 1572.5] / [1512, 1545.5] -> -4.45 yr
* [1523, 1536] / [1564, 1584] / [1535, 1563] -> -1.37 yr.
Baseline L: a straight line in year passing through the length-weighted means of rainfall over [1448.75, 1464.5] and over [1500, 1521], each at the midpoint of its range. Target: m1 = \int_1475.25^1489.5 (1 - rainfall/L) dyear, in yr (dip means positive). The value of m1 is 4.9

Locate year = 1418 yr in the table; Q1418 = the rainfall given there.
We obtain 132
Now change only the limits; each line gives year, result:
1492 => 223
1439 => 189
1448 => 191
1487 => 175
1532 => 240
